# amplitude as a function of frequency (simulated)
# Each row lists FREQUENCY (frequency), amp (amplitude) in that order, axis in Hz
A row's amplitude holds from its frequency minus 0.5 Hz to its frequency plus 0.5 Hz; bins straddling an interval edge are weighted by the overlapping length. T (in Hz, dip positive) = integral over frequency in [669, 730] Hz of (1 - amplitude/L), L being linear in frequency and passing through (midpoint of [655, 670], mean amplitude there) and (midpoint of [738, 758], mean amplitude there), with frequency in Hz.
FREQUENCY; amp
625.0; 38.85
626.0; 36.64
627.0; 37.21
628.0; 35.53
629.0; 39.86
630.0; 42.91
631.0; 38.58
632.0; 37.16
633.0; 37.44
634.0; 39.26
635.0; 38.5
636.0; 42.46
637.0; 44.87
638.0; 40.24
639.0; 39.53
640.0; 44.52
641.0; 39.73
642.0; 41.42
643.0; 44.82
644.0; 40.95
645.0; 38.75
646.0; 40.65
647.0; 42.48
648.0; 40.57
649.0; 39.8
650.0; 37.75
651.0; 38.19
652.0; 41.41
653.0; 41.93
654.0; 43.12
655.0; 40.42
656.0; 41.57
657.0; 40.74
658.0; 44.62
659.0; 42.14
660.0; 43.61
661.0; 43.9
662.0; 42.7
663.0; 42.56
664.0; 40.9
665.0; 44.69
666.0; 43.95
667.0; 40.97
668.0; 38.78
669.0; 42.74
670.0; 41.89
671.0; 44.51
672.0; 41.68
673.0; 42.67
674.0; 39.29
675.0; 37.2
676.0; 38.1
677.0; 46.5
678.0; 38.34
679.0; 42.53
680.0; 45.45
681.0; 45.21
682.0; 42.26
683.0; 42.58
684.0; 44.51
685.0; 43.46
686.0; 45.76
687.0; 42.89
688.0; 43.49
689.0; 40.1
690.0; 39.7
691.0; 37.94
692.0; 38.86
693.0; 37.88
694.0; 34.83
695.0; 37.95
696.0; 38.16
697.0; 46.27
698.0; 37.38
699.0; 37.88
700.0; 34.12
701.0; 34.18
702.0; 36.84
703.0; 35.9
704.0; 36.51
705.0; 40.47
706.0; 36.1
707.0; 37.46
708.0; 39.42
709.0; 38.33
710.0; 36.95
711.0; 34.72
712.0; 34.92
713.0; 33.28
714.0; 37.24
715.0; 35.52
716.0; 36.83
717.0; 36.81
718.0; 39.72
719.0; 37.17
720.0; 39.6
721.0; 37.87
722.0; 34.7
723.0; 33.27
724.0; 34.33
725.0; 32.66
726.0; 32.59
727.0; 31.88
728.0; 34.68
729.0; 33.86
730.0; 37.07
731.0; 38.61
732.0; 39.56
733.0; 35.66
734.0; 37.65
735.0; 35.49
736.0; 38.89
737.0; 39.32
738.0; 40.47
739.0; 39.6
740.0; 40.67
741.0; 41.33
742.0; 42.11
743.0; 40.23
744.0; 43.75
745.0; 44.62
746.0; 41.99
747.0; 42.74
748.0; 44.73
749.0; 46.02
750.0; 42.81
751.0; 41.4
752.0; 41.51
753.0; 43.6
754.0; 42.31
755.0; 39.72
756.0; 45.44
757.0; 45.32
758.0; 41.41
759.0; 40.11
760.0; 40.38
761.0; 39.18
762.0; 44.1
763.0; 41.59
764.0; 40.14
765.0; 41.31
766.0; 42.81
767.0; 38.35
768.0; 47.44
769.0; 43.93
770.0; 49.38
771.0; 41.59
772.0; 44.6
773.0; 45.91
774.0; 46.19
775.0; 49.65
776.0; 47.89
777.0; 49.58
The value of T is 5.5 Hz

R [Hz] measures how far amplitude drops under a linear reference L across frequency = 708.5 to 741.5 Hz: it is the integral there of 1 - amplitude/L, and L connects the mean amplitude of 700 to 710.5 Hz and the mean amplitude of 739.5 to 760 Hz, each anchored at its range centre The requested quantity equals 2.3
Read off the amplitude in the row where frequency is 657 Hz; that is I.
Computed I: 40.74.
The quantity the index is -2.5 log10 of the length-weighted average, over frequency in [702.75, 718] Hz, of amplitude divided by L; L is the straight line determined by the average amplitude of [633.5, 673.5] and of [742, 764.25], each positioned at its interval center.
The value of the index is 0.15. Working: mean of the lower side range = 41.6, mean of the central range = 36.8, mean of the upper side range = 42.4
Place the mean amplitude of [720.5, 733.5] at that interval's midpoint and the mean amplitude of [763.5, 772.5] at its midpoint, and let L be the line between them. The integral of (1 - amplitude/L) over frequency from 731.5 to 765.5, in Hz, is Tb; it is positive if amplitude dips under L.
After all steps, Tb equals -1.7 Hz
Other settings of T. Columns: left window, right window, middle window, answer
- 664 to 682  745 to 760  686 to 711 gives 2.3 Hz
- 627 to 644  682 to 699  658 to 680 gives -0.8 Hz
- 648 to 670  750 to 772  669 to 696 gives 0.4 Hz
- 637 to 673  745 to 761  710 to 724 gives 2.0 Hz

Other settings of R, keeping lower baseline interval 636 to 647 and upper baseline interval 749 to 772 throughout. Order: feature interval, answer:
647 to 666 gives 0.0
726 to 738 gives 1.6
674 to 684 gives 0.0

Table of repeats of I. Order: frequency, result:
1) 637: 44.87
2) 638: 40.24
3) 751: 41.4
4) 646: 40.65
